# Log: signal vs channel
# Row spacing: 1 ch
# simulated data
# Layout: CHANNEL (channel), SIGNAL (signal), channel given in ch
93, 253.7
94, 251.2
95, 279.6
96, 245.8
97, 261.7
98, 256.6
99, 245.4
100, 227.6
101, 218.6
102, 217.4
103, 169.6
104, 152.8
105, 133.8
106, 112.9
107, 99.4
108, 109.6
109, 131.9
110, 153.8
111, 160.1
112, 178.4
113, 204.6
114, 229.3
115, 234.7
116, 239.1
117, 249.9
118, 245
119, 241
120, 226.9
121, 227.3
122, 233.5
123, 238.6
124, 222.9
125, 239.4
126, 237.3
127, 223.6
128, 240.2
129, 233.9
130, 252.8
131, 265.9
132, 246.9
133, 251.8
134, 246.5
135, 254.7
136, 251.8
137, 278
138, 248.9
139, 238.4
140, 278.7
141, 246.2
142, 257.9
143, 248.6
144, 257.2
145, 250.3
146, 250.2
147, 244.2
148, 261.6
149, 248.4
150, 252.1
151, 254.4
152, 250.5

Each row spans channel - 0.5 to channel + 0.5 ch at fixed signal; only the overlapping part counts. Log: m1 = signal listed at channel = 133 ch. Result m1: 251.8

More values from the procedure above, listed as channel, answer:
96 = 245.8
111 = 160.1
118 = 245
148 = 261.6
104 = 152.8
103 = 169.6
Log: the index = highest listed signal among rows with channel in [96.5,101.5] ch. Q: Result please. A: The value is 261.7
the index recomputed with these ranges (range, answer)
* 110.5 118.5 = 249.9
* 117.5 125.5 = 245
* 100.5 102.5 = 218.6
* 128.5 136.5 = 265.9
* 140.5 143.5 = 257.9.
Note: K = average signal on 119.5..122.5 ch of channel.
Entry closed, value 229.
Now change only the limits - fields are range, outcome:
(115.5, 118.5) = 245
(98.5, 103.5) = 216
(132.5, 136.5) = 251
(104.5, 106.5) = 123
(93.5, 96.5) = 259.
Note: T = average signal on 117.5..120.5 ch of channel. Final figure 238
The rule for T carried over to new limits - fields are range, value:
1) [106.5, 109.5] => 114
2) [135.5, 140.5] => 259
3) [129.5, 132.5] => 255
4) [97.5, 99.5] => 251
